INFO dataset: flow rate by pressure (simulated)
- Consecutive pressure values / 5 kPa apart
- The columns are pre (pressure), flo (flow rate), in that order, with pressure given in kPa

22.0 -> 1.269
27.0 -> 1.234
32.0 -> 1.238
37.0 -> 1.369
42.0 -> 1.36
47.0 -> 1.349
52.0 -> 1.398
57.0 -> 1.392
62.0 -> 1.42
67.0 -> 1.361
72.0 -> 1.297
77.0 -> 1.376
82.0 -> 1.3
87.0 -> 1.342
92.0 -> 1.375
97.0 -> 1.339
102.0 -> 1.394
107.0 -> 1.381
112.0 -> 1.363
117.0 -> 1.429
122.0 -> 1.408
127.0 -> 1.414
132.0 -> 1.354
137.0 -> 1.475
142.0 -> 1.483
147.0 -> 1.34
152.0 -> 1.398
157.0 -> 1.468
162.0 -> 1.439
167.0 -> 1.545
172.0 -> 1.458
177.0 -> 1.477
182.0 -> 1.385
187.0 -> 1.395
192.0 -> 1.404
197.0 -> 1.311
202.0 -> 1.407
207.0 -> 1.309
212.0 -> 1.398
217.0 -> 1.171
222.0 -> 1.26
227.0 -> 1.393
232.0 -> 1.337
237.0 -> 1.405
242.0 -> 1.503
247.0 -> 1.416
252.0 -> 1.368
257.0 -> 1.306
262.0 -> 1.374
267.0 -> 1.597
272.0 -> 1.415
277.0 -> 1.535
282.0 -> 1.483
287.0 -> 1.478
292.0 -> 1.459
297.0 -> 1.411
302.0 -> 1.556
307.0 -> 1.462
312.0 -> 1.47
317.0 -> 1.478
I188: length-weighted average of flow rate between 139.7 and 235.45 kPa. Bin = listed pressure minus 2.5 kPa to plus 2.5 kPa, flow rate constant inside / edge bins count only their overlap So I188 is 1.39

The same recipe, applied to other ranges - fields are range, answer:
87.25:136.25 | 1.39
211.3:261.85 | 1.36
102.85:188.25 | 1.42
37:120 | 1.37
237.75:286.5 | 1.44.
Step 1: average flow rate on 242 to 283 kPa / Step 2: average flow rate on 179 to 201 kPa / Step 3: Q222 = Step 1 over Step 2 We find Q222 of 1.04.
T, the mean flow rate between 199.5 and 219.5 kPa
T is 1.32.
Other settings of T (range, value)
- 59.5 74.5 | 1.36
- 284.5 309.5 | 1.47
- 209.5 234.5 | 1.31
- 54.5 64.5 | 1.41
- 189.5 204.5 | 1.37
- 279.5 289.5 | 1.48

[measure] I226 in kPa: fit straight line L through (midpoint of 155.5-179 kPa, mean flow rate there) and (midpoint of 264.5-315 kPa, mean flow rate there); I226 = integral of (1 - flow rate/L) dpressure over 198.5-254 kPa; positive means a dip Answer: 4.6 kPa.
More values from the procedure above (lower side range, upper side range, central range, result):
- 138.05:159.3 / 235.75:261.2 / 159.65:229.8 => 1.53 kPa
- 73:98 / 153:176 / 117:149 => 0.14 kPa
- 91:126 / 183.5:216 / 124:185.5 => -2.77 kPa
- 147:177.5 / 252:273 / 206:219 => 1.27 kPa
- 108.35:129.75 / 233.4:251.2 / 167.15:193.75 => -0.38 kPa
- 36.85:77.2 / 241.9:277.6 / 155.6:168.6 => -0.75 kPa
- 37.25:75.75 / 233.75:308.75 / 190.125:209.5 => 0.91 kPa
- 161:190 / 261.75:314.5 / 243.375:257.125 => 0.80 kPa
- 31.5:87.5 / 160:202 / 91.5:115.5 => 0.13 kPa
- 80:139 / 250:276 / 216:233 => 1.37 kPa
